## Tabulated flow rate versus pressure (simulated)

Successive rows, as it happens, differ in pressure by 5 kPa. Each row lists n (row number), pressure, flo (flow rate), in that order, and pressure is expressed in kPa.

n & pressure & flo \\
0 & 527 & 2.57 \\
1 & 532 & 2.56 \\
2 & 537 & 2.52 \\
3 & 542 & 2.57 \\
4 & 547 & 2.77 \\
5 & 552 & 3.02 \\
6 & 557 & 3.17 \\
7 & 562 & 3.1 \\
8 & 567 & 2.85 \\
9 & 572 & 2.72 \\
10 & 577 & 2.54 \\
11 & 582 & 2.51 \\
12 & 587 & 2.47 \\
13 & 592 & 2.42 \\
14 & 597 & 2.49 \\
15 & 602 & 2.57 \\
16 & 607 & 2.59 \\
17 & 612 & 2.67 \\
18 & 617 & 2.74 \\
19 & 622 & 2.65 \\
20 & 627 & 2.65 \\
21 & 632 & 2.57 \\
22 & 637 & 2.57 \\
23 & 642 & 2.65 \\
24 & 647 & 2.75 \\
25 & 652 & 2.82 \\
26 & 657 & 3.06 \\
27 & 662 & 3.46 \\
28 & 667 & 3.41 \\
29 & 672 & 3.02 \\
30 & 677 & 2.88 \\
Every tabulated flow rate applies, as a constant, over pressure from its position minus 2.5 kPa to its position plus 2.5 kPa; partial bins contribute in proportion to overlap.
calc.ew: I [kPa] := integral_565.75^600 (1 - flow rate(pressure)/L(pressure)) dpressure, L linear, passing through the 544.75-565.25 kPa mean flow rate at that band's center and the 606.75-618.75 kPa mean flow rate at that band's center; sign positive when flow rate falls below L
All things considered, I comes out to 3.5 kPa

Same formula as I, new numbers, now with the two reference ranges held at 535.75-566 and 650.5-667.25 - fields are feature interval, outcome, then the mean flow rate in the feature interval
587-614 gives 4.3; 2.54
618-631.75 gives 1.9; 2.65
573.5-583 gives 1.3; 2.55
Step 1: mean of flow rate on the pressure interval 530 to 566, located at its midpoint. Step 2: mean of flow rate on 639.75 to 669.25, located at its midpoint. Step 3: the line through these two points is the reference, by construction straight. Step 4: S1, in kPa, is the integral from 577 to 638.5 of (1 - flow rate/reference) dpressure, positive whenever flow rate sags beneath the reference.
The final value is 7.6 kPa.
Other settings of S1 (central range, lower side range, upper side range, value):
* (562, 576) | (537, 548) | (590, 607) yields -1.3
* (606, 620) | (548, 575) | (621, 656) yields 0.5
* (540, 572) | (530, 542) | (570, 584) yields -4.2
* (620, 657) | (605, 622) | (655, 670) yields 3.7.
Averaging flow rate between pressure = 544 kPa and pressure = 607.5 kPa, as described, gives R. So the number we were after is 2.71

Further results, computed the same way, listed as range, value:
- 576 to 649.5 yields 2.59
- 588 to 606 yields 2.5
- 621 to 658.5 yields 2.71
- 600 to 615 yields 2.62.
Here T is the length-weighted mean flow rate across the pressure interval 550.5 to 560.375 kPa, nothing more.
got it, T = 3.1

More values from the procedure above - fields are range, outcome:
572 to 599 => 2.51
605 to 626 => 2.66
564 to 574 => 2.8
